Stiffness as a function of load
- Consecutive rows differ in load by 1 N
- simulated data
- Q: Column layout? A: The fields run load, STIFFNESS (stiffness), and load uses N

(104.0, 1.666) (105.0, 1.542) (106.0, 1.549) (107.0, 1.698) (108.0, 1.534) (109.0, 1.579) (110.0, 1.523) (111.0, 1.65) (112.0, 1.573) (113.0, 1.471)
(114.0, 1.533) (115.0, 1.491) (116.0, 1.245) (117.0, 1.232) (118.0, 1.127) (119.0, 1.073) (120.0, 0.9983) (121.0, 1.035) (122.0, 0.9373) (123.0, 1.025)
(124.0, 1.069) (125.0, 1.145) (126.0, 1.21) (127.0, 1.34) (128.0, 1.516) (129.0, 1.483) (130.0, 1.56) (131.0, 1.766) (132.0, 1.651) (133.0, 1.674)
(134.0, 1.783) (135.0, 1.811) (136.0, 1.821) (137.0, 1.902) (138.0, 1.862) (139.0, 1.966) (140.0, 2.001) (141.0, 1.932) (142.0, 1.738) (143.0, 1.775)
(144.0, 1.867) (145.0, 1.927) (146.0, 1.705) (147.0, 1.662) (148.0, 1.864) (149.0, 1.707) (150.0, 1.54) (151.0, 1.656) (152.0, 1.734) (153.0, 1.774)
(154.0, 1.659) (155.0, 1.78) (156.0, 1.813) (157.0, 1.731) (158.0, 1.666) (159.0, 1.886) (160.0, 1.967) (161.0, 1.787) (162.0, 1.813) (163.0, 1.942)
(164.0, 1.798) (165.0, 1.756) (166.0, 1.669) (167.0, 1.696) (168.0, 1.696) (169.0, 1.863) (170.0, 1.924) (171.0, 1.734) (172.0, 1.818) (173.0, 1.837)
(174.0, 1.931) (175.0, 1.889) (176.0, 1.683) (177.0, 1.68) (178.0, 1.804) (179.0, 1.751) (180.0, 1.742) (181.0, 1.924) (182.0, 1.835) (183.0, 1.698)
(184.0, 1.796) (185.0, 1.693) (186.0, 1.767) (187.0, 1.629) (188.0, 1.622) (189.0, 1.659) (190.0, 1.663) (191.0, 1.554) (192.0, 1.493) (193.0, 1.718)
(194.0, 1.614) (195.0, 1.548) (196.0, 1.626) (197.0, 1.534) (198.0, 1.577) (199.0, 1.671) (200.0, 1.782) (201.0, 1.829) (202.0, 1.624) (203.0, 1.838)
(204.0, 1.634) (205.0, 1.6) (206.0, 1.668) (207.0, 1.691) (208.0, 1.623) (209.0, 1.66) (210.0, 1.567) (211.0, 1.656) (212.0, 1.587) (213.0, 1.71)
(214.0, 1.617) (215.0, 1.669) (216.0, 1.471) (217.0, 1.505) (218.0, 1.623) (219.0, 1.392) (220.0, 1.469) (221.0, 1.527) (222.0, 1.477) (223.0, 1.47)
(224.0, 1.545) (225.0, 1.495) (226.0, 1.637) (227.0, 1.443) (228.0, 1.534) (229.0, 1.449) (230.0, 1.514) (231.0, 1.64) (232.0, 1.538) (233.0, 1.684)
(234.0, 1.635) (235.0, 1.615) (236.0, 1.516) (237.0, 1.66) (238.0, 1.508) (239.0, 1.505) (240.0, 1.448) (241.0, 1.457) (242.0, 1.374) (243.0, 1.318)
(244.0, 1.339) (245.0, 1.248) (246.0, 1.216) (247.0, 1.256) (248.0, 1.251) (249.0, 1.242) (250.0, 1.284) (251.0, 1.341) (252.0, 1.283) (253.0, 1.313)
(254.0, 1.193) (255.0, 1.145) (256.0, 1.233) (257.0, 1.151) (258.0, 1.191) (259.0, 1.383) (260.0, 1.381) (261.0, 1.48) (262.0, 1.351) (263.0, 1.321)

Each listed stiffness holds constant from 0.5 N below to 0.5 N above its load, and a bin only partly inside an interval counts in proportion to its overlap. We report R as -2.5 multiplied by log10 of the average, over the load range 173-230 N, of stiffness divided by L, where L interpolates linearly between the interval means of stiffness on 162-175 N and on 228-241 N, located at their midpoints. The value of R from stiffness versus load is 0.03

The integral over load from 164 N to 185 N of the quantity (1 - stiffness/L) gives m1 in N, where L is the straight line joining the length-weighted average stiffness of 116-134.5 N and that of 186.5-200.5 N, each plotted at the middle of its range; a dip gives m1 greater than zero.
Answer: -3.43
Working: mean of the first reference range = 1.31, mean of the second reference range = 1.62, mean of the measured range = 1.78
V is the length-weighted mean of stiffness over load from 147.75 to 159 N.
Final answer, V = 1.72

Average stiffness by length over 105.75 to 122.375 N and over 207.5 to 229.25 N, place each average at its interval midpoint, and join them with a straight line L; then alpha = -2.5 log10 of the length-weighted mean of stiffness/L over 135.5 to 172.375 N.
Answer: -0.24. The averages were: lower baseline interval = 1.37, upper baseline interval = 1.55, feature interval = 1.8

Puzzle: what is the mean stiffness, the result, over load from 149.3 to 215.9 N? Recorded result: 1.72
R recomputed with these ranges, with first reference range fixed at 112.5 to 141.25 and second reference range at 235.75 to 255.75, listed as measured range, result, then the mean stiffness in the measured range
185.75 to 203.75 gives -0.18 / 1.65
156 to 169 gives -0.24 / 1.79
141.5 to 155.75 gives -0.20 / 1.74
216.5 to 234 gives -0.12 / 1.53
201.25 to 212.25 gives -0.20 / 1.66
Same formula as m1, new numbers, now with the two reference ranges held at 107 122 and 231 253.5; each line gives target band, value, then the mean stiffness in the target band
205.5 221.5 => -2.1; 1.59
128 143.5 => -4.6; 1.77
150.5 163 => -3.6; 1.78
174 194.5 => -4.8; 1.72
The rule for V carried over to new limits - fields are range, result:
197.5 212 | 1.67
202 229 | 1.58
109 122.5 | 1.31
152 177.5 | 1.79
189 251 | 1.54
